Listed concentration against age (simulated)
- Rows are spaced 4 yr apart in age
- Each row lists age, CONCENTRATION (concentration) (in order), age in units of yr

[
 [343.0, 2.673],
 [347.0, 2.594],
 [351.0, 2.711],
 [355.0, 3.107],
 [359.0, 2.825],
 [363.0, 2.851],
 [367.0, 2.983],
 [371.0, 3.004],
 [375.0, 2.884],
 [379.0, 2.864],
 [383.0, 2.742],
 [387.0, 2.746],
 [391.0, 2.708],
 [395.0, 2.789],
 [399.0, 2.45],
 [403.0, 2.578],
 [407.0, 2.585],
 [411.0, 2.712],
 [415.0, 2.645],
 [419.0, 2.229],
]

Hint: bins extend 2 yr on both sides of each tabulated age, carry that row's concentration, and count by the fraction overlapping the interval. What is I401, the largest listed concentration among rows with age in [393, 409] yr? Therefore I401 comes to 2.789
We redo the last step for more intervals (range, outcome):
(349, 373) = 3.107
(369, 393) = 3.004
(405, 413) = 2.712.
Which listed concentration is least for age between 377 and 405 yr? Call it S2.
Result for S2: 2.45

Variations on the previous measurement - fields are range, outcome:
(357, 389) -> 2.742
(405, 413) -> 2.585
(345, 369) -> 2.594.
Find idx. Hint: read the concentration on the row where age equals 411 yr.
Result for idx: 2.712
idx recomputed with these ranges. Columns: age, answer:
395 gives 2.789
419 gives 2.229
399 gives 2.45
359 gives 2.825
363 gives 2.851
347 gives 2.594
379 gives 2.864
